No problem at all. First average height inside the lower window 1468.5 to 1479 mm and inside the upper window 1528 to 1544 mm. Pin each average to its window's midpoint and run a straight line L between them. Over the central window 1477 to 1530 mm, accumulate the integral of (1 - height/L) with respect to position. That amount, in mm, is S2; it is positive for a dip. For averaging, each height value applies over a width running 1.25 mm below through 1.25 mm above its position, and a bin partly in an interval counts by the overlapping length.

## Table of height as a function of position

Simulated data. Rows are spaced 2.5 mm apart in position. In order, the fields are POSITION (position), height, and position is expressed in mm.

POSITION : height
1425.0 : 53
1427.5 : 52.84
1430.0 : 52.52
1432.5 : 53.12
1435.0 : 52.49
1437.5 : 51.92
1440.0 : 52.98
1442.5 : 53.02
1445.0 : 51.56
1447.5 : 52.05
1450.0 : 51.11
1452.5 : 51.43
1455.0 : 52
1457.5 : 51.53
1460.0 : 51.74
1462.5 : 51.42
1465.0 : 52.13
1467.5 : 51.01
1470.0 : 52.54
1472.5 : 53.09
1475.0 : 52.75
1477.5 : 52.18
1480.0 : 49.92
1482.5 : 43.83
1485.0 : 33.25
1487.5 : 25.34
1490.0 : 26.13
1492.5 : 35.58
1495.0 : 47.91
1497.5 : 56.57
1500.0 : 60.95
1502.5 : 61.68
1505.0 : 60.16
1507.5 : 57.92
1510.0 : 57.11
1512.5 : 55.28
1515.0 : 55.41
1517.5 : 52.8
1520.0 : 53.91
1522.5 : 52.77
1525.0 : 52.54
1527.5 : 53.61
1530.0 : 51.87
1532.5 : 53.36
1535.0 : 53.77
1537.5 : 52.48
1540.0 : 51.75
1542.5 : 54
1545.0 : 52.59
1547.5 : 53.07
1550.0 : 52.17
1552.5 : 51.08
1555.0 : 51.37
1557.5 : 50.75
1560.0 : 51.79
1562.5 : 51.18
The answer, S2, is 3.0 mm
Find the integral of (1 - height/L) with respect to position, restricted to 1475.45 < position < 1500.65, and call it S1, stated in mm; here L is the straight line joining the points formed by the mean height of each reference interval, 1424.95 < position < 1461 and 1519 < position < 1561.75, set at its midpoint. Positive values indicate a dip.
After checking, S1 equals 4.5 mm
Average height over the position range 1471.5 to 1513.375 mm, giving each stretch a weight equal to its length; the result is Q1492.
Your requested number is 48.7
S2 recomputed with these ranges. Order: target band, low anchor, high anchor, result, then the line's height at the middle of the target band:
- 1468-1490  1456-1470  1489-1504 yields 2.6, 50.2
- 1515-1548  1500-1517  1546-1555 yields 1.0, 54.7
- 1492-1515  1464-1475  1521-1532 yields -1.3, 52.6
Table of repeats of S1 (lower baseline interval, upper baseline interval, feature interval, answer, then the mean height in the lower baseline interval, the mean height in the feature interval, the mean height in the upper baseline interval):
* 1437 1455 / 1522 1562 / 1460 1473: 0.0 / 52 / 51.9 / 52.4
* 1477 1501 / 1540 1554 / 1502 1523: -4.4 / 42.7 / 56.3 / 52.5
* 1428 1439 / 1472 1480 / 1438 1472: 0.3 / 52.5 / 51.9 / 52.2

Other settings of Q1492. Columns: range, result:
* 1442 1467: 51.7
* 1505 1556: 53.6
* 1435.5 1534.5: 50.9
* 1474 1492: 40.1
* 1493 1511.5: 56.6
